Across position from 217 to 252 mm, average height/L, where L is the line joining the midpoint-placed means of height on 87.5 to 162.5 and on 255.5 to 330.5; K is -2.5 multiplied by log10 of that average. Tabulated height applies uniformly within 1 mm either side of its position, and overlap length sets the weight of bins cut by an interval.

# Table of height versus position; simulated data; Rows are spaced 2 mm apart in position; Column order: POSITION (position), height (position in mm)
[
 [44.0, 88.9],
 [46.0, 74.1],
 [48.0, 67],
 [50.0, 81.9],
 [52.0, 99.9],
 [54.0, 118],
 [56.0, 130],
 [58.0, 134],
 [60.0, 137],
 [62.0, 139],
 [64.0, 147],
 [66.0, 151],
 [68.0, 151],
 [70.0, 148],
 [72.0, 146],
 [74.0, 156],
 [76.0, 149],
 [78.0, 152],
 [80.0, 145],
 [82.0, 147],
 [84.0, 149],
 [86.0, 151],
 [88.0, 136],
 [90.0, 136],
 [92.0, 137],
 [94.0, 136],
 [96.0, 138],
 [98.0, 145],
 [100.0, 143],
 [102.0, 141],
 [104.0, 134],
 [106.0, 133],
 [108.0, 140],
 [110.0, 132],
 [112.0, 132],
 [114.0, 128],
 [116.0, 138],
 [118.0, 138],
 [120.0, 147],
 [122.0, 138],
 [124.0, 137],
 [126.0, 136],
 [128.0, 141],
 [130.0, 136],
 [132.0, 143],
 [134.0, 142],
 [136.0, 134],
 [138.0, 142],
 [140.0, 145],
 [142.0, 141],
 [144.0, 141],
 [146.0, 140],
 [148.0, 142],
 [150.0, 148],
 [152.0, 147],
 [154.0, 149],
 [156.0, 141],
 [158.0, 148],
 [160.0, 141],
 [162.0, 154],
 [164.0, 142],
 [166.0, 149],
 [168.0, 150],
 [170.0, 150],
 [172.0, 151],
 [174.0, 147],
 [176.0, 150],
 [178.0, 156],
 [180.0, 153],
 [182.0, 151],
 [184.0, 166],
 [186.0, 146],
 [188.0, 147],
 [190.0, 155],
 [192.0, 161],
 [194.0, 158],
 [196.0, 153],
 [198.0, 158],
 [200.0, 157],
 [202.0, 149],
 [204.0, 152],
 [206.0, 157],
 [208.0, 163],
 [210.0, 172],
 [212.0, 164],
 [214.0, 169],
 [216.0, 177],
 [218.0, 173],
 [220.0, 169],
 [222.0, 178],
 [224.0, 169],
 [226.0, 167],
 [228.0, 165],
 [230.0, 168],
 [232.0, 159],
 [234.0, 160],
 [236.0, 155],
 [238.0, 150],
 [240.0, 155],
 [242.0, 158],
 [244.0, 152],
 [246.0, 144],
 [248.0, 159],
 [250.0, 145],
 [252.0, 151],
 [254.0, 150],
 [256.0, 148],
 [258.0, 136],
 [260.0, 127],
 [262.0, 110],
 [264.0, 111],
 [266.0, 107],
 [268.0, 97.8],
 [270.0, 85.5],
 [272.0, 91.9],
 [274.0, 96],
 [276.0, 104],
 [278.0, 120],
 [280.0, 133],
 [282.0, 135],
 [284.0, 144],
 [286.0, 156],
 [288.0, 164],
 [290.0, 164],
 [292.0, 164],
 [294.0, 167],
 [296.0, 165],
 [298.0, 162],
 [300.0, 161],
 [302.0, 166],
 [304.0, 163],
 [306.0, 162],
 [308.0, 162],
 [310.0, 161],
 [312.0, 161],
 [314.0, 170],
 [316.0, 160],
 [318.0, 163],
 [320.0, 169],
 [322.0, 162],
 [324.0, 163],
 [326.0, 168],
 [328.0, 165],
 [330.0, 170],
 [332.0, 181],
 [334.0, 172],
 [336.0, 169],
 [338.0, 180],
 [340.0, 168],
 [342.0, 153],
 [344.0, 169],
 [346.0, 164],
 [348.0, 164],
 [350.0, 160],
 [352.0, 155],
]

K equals -0.121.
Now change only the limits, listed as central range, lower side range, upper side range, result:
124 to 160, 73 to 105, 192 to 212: 0.062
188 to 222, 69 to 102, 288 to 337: -0.042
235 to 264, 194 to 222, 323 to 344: 0.143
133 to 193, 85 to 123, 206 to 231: 0.046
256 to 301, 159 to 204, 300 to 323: 0.212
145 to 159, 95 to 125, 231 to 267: -0.044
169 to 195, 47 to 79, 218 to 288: -0.118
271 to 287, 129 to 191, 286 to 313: 0.295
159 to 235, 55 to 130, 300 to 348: -0.040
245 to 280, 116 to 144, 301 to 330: 0.267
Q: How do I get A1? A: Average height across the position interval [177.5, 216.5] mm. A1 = 158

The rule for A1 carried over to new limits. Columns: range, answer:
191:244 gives 162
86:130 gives 138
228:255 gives 155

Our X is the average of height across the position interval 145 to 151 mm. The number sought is 143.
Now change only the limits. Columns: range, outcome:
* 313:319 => 164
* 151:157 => 146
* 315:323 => 164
